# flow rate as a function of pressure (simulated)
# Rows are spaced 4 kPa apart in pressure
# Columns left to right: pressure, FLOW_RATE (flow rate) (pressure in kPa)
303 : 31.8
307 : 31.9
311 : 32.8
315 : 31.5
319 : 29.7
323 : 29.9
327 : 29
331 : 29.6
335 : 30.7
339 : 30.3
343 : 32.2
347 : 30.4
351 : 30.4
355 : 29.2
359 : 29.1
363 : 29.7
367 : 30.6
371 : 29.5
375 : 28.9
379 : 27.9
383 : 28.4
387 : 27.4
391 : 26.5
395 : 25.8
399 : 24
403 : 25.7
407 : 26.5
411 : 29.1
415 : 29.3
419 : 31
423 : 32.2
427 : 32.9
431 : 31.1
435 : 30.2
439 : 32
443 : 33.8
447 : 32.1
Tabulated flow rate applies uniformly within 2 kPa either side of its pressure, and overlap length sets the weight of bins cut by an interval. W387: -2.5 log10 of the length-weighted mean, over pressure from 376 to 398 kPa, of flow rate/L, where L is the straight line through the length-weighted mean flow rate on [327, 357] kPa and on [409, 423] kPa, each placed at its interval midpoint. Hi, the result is 0.12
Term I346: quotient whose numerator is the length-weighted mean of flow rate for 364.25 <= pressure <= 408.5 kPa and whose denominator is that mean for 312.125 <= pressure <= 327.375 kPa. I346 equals 0.9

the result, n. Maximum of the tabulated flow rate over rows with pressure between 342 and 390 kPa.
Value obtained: 32.2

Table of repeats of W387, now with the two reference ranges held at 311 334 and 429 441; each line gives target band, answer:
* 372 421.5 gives 0.12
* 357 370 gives 0.03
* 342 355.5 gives -0.01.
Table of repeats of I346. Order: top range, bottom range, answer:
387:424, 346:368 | 0.93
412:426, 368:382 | 1.07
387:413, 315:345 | 0.87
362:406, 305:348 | 0.90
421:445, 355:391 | 1.11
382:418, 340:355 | 0.88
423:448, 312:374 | 1.06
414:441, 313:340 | 1.04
